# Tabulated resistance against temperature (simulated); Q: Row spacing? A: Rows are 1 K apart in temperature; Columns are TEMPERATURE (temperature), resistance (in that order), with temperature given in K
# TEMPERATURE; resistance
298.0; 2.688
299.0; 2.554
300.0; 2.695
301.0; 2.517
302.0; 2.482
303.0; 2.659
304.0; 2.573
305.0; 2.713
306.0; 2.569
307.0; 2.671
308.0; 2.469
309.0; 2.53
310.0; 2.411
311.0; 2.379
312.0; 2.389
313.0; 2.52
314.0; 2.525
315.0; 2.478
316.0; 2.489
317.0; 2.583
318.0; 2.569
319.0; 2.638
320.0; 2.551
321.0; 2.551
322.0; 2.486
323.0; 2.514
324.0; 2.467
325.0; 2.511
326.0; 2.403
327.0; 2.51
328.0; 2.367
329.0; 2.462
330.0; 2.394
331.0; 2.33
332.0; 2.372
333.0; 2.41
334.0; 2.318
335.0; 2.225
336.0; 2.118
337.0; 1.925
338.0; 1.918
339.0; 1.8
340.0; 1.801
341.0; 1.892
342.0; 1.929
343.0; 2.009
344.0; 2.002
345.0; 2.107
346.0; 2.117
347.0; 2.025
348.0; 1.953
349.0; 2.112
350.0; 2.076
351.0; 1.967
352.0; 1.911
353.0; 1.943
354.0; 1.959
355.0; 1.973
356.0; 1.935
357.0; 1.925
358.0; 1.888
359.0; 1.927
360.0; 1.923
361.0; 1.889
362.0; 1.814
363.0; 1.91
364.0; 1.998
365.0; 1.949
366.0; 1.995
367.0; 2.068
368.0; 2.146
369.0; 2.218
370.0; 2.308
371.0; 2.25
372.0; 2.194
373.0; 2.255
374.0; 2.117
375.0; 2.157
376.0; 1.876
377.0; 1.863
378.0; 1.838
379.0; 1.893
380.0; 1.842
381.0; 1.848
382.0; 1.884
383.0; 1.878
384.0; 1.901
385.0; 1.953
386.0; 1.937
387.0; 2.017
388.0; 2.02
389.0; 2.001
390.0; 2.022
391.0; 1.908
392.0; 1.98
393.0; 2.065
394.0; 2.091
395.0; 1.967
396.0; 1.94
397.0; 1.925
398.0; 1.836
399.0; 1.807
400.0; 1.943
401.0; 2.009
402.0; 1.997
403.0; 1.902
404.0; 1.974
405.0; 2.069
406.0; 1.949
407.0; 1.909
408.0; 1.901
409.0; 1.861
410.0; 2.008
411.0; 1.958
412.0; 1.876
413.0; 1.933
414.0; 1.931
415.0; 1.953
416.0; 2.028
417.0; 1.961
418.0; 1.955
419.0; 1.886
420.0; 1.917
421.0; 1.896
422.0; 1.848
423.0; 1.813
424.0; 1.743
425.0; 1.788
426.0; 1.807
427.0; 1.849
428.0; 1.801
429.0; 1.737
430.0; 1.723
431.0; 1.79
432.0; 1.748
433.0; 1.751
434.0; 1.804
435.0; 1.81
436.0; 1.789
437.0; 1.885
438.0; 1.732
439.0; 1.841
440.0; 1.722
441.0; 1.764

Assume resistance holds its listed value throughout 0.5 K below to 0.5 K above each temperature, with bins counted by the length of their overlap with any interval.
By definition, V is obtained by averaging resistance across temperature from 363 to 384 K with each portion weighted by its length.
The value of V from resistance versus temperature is 2.02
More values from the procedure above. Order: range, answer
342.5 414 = 1.98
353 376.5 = 2.03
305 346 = 2.34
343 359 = 1.99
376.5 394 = 1.94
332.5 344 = 2.03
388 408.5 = 1.96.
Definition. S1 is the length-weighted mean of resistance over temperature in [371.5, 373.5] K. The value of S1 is 2.22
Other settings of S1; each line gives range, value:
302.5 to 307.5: 2.64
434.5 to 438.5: 1.8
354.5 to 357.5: 1.94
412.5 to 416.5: 1.96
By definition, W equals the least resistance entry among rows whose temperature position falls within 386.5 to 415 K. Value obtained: 1.807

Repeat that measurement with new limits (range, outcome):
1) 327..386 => 1.8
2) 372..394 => 1.838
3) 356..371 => 1.814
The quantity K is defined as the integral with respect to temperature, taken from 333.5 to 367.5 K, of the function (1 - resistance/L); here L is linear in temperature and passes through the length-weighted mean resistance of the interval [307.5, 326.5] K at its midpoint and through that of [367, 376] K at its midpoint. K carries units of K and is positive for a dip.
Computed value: 4.76 K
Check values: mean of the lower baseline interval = 2.5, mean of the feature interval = 1.98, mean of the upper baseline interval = 2.18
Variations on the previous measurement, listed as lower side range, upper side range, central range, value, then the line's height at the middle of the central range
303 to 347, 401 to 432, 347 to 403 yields 3.1 K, 2.1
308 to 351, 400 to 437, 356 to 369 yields 1.1 K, 2.14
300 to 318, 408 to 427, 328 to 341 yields 1.2 K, 2.38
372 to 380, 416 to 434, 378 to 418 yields -0.4 K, 1.92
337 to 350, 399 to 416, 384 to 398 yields -0.2 K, 1.95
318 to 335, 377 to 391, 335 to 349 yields 2.0 K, 2.31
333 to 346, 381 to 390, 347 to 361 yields 0.3 K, 2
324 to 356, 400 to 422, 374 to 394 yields 0.6 K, 2.01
